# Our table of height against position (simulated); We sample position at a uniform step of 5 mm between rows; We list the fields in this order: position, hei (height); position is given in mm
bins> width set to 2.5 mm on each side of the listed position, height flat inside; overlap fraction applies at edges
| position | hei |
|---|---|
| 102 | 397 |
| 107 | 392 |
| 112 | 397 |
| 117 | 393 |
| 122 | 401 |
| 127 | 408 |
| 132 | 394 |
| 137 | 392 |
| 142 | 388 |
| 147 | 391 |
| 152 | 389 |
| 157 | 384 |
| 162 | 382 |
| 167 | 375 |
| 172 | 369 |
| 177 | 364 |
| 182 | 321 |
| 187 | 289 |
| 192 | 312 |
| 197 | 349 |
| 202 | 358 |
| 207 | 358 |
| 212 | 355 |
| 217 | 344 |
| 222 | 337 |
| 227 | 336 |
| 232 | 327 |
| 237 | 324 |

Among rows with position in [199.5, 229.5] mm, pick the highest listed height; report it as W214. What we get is 358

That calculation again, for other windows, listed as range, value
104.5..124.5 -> 401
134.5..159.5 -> 392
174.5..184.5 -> 364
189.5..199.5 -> 349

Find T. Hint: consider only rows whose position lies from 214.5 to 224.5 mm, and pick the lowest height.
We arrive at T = 337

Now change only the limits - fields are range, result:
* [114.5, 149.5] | 388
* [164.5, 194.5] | 289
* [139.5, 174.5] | 369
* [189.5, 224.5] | 312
